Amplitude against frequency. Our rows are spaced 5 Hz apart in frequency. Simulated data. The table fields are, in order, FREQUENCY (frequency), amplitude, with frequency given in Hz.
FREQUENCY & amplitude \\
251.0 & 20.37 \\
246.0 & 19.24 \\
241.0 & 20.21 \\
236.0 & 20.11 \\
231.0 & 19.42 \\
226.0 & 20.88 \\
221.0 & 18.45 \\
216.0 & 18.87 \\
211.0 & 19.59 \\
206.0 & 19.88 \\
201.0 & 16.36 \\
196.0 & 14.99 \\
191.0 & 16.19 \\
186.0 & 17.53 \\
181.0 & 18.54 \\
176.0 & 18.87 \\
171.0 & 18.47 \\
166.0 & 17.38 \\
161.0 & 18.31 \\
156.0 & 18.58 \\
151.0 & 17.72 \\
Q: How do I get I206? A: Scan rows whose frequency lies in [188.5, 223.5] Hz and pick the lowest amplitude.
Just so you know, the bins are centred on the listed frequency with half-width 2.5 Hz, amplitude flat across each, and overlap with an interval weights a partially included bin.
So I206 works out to 14.99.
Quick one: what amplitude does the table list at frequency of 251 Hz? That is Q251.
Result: 20.37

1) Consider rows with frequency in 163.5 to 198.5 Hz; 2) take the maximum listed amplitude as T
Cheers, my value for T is 18.87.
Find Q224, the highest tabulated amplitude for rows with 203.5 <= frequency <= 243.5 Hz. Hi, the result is 20.88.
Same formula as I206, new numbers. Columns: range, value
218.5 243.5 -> 18.45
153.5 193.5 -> 16.19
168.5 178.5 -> 18.47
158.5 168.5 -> 17.38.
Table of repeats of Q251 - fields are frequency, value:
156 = 18.58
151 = 17.72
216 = 18.87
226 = 20.88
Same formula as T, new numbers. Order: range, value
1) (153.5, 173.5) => 18.58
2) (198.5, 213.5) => 19.88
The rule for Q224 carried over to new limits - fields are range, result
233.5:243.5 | 20.21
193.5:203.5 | 16.36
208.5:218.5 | 19.59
